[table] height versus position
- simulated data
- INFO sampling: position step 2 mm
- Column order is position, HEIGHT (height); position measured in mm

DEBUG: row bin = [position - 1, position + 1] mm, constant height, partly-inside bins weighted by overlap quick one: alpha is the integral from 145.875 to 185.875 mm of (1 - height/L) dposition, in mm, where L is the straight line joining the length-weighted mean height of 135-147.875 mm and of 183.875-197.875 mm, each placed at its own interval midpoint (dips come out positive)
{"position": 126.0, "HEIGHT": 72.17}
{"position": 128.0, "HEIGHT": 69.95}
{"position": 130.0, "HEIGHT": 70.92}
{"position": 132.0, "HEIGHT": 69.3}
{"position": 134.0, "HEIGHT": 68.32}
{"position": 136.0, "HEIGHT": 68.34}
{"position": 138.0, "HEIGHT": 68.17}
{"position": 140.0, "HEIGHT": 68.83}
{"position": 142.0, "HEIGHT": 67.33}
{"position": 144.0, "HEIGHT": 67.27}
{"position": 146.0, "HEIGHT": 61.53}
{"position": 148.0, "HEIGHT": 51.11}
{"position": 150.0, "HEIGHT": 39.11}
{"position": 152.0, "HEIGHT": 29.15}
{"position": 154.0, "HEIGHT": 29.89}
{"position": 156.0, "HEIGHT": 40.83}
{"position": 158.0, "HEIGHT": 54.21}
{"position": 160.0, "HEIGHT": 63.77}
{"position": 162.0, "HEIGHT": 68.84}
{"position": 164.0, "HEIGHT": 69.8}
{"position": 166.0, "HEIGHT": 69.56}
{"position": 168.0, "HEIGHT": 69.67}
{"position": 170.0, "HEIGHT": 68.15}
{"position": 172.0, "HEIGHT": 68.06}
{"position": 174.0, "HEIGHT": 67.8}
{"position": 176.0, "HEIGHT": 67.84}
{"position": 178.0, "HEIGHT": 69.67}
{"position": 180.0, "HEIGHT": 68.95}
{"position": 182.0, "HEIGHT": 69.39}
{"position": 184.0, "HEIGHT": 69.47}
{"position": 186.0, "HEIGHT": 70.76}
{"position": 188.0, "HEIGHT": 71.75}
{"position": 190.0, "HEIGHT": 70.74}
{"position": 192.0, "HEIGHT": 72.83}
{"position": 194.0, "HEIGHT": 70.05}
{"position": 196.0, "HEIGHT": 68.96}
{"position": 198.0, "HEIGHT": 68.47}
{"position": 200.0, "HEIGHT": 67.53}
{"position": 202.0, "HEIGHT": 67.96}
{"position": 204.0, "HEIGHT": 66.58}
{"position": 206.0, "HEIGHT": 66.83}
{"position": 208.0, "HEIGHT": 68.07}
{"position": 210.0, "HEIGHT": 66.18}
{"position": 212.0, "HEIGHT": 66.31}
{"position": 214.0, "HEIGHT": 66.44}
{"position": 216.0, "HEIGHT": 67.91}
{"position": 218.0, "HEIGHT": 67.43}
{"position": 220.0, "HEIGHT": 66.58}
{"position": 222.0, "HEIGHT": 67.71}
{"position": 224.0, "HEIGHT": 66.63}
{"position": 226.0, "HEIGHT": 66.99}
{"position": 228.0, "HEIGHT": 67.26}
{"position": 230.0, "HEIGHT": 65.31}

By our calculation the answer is 4.87 mm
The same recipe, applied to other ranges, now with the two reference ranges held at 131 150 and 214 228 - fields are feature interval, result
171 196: -1.5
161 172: -0.7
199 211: -0.1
